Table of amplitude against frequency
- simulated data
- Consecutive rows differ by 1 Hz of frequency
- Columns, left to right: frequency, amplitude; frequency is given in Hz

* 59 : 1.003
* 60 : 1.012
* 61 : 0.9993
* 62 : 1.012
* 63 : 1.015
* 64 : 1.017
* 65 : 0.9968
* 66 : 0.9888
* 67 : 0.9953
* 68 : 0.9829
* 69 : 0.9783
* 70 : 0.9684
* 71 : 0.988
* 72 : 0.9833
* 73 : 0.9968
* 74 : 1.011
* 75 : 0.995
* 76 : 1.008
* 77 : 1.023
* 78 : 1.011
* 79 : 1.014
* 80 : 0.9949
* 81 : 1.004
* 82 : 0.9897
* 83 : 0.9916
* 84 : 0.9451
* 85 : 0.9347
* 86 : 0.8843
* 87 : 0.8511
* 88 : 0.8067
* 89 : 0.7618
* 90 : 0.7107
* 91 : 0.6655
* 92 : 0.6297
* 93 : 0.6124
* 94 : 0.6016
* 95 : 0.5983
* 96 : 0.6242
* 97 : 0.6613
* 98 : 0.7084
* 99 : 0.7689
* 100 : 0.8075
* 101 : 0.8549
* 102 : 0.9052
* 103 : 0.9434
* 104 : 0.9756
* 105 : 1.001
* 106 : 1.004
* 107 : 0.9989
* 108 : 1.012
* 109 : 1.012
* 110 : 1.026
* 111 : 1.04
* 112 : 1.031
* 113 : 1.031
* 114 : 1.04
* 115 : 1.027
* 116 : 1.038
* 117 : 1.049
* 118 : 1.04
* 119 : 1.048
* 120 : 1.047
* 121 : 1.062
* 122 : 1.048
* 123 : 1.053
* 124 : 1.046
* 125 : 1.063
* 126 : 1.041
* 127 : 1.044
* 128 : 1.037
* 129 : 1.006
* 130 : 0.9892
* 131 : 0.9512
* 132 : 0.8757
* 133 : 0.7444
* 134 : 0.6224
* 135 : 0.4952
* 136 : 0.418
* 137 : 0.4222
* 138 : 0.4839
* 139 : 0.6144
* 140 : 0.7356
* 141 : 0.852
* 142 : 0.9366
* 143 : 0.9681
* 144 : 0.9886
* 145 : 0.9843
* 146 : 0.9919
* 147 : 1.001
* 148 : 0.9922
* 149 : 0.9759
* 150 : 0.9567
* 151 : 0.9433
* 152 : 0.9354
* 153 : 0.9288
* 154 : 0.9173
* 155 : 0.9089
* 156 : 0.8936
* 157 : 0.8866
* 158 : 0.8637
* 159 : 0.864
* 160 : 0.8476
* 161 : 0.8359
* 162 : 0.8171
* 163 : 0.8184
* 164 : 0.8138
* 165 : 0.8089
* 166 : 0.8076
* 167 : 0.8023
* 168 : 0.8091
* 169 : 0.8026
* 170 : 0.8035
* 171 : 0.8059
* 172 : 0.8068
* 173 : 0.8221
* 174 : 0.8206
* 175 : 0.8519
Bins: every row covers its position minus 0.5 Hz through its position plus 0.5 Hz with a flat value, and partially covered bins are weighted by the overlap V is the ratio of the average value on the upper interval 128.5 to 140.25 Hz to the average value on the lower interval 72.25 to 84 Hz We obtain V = 0.7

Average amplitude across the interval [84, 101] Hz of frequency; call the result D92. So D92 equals 0.737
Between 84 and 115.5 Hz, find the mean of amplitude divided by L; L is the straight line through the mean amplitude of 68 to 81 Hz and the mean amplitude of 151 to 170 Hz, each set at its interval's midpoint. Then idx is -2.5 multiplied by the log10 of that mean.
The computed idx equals 0.12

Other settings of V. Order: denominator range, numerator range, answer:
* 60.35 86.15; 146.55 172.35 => 0.88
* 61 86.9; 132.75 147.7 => 0.76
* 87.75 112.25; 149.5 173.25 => 1.03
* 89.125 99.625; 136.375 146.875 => 1.21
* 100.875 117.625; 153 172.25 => 0.84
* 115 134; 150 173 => 0.85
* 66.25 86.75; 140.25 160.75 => 0.94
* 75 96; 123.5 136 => 1.05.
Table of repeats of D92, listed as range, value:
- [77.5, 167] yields 0.887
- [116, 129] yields 1.05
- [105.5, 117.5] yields 1.03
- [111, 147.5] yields 0.914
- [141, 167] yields 0.904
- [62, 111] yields 0.904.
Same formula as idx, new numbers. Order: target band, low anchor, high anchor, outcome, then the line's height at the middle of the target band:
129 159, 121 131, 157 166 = 0.11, 0.933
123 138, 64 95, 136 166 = 0.04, 0.869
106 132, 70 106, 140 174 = -0.18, 0.874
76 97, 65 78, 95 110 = 0.13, 0.935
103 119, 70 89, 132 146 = -0.21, 0.839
